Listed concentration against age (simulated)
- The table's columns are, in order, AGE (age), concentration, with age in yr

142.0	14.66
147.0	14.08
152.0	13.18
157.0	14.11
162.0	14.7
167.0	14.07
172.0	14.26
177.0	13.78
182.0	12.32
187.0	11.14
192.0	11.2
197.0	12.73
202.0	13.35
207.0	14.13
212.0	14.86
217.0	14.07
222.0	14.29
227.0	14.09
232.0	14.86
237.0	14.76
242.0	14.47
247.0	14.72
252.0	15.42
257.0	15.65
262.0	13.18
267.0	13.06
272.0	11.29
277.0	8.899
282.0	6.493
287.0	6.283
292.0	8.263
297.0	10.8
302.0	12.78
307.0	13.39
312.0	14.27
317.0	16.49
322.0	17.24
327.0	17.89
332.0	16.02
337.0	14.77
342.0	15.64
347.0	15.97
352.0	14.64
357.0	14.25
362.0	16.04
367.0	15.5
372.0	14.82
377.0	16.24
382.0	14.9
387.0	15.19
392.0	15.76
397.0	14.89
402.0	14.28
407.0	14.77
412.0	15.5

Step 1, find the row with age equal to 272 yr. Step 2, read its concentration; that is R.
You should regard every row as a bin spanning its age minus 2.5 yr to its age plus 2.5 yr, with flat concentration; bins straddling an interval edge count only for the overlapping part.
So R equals 11.29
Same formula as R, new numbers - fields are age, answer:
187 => 11.14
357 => 14.25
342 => 15.64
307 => 13.39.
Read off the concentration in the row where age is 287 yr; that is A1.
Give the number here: 6.283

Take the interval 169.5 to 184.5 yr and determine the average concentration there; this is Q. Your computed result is 13.5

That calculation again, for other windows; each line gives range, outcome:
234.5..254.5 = 14.8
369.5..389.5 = 15.3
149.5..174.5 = 14.1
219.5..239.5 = 14.5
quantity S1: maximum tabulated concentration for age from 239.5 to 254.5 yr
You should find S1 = 15.42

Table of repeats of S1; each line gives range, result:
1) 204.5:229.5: 14.86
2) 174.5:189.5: 13.78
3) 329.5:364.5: 16.04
